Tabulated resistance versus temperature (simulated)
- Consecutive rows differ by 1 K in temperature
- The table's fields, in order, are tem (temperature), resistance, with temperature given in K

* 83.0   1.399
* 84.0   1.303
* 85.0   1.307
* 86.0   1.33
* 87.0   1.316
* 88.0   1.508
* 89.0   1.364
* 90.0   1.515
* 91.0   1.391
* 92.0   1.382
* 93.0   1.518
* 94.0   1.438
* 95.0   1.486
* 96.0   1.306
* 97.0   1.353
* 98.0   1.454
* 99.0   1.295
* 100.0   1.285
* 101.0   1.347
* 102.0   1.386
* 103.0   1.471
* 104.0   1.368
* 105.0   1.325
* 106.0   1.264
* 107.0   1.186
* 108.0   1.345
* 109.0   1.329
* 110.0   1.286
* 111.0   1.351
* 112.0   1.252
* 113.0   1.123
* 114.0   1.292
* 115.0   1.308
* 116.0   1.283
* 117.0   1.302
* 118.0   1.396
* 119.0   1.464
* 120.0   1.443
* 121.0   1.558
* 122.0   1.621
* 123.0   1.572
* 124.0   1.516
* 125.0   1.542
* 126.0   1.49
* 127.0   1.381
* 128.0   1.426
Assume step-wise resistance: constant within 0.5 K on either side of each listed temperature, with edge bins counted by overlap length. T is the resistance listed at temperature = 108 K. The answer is 1.345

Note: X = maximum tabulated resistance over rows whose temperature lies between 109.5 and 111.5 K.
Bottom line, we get 1.351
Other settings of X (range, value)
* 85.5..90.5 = 1.515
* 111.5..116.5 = 1.308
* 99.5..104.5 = 1.471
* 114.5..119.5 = 1.464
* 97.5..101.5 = 1.454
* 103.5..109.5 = 1.368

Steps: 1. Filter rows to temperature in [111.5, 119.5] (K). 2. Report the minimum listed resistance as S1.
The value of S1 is 1.123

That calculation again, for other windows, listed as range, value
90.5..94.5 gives 1.382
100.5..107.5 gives 1.186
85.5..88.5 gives 1.316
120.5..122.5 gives 1.558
